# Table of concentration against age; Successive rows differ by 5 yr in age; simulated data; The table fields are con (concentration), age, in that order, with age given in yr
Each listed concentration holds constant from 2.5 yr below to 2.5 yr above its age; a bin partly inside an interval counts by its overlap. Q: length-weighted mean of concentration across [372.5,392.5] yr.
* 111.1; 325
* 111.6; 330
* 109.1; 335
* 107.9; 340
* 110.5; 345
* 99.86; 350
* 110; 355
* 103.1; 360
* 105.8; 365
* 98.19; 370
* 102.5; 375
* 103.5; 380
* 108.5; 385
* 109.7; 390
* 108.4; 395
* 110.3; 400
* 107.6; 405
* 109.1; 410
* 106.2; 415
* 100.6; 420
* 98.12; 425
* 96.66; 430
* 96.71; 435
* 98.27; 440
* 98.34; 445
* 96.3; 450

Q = 106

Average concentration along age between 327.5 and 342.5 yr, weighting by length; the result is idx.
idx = 110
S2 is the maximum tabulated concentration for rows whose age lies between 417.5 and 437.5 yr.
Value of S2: 100.6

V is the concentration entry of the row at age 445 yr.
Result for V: 98.34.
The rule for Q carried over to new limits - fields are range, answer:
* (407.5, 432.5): 102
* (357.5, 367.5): 104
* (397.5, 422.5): 107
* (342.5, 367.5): 106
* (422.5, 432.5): 97.4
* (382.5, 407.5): 109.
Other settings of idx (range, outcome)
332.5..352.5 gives 107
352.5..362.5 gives 107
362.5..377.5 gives 102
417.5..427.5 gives 99.4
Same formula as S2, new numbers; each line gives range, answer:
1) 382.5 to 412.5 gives 110.3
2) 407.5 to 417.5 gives 109.1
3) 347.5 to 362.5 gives 110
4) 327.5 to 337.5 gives 111.6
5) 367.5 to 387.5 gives 108.5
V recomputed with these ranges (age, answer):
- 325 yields 111.1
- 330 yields 111.6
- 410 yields 109.1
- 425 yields 98.12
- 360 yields 103.1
